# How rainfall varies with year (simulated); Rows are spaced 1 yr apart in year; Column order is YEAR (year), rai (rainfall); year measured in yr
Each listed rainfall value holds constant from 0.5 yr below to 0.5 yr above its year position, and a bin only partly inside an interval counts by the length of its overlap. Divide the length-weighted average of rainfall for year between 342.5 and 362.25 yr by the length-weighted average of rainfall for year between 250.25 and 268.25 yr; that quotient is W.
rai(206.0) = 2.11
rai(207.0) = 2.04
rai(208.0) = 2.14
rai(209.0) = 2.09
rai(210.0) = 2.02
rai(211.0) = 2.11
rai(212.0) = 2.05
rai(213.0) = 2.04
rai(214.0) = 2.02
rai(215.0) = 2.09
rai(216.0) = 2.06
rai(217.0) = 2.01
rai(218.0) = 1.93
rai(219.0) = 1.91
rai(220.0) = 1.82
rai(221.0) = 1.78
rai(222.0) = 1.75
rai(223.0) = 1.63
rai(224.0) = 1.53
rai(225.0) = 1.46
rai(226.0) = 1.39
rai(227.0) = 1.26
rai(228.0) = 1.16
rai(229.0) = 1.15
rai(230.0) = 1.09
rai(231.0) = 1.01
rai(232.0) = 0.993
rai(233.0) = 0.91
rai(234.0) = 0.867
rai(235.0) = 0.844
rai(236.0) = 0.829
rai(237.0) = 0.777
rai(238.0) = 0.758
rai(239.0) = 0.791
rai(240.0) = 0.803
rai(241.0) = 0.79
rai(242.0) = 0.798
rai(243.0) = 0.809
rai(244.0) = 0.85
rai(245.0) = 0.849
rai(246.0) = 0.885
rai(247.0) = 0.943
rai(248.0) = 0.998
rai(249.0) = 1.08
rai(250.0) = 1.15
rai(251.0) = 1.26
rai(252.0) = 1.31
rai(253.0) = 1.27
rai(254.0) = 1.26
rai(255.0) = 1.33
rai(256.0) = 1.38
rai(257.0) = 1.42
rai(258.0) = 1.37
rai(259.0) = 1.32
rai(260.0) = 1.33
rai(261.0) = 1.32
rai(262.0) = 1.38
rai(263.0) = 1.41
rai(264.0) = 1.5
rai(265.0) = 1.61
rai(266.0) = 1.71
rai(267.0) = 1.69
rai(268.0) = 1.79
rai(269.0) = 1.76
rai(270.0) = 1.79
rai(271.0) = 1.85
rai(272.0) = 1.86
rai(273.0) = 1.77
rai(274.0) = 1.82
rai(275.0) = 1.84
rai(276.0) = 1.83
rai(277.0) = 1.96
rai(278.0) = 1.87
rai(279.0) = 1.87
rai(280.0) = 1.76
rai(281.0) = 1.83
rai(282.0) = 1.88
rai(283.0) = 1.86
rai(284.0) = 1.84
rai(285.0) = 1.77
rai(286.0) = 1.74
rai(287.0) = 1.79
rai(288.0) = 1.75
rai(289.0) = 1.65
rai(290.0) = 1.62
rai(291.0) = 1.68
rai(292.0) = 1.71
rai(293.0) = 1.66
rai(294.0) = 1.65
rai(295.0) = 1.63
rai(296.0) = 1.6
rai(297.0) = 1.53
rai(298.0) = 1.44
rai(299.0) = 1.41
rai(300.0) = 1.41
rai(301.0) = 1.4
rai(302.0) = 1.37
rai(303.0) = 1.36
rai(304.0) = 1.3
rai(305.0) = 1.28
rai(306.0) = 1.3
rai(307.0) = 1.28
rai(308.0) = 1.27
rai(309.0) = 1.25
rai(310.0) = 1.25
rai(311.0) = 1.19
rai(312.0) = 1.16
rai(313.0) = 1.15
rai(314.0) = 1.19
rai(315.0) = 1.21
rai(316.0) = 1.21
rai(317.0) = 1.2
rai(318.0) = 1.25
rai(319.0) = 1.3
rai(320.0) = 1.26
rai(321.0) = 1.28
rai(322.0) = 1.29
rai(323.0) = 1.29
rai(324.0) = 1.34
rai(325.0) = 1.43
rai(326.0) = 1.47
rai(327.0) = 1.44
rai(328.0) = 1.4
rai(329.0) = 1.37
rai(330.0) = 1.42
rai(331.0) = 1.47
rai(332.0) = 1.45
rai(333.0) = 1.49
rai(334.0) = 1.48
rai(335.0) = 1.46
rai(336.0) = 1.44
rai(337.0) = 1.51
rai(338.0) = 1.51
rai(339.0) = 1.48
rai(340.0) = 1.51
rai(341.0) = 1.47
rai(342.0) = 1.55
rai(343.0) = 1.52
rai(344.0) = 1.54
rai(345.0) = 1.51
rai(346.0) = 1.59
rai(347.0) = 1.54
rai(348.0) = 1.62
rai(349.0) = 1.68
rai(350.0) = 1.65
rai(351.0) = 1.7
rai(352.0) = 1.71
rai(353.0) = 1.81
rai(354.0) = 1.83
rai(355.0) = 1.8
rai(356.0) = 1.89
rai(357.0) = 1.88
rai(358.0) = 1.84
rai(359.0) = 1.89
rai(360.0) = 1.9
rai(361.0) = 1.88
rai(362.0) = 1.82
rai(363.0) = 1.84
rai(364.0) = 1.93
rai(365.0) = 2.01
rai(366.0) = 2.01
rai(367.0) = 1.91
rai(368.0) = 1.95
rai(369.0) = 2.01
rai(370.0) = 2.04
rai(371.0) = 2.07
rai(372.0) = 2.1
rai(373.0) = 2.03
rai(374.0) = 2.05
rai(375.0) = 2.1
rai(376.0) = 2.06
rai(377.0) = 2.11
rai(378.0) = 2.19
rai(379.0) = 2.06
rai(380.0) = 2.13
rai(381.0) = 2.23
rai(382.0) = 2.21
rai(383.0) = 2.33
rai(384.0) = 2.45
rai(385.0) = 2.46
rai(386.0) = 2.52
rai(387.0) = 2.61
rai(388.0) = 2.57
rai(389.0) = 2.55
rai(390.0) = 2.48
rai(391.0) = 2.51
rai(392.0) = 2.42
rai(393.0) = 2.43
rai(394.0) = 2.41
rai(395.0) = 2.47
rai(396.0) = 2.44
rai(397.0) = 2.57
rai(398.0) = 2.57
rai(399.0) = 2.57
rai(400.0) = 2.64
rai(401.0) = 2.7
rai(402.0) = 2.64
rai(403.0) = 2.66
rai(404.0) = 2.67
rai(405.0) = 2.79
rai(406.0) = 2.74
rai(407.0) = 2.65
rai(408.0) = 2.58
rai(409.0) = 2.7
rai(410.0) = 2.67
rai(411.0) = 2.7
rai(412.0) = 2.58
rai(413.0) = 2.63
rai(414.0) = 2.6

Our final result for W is 1.22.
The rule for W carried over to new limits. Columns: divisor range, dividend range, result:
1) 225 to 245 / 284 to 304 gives 1.67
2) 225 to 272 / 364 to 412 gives 1.98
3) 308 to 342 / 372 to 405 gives 1.77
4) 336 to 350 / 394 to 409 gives 1.70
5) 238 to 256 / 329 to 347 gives 1.47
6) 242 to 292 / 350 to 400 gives 1.42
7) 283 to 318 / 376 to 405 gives 1.69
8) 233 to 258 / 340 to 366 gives 1.72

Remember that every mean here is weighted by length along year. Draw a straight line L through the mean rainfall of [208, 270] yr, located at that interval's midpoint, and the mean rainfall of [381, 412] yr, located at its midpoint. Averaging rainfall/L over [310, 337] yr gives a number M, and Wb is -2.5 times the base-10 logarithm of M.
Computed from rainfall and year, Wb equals 0.446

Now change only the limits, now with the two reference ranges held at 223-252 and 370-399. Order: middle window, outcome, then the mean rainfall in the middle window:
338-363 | 0.20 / 1.69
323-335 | 0.27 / 1.43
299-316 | 0.27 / 1.28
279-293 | -0.21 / 1.76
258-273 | -0.25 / 1.59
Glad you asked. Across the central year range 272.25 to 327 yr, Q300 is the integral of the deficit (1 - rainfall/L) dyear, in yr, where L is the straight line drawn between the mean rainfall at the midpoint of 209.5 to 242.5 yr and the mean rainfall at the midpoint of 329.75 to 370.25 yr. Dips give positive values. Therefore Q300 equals 2.2 yr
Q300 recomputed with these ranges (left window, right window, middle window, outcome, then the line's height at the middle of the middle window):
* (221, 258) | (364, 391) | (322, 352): 6.2 yr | 1.88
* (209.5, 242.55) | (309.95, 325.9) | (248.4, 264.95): 0.4 yr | 1.36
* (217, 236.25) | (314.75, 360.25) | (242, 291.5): -3.4 yr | 1.42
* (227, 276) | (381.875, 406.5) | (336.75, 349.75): 3.3 yr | 2.08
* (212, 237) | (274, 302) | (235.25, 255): 7.5 yr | 1.55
